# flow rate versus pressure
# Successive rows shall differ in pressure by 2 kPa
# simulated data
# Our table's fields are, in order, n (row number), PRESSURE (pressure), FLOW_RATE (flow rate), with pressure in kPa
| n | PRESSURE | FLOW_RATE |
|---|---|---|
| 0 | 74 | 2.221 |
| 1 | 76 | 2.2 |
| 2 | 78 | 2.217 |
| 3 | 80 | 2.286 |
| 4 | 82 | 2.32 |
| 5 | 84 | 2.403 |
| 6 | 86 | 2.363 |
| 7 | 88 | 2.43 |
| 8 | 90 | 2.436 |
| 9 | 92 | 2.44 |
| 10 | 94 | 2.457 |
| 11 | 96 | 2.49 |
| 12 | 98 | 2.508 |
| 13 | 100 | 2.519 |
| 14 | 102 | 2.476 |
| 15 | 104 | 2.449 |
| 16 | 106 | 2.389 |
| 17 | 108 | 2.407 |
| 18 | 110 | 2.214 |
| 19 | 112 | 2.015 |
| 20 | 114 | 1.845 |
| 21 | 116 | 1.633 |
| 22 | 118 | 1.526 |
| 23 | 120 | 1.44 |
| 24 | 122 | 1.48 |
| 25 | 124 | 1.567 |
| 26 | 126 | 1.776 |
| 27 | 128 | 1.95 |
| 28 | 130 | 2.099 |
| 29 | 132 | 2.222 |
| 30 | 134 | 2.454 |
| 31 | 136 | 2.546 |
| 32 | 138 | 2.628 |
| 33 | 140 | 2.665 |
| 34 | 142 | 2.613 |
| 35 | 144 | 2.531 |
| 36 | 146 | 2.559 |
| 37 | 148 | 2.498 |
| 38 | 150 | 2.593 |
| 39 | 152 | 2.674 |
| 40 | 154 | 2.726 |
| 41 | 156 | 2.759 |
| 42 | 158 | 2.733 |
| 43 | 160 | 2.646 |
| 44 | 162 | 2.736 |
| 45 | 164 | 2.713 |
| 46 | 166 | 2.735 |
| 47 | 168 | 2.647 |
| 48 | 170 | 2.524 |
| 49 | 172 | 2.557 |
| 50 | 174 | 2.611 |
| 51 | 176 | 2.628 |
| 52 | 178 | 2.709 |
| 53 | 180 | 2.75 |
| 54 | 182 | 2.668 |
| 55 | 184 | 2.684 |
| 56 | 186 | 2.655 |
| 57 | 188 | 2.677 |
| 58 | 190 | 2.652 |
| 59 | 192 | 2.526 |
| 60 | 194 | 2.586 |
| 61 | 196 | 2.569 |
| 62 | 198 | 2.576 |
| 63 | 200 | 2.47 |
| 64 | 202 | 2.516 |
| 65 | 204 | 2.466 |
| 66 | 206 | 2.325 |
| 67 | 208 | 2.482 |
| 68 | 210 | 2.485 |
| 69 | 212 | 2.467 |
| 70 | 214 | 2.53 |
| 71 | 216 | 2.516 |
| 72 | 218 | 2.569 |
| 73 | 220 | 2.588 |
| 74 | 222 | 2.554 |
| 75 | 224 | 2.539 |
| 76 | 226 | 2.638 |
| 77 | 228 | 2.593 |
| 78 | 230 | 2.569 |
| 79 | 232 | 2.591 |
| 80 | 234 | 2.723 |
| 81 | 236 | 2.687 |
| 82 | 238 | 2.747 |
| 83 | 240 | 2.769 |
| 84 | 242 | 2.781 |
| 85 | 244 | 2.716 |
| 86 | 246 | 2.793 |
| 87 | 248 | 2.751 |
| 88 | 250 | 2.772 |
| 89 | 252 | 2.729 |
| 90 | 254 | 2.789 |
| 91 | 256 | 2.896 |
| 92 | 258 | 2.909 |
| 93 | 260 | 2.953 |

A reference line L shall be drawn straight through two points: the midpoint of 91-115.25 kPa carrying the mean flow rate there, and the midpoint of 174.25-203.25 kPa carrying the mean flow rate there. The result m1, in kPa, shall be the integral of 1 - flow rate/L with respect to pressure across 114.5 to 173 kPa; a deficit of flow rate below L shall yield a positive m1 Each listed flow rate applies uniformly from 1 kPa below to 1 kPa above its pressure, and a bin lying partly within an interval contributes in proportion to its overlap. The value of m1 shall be 3.1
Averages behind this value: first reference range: 2.34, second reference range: 2.62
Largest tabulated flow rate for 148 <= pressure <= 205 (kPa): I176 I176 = 2.759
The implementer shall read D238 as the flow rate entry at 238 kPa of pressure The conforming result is 2.747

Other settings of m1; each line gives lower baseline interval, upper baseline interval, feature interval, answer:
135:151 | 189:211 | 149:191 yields -2.0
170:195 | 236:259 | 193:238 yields 2.6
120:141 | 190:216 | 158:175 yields -2.6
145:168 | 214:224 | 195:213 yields 0.7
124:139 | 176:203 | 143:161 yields -2.2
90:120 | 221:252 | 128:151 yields -1.2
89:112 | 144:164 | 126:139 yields 1.5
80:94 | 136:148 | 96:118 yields 2.1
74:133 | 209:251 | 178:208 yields -1.0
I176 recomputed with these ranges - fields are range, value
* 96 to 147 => 2.665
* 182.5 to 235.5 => 2.723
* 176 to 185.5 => 2.75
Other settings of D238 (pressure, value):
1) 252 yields 2.729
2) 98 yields 2.508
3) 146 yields 2.559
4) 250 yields 2.772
